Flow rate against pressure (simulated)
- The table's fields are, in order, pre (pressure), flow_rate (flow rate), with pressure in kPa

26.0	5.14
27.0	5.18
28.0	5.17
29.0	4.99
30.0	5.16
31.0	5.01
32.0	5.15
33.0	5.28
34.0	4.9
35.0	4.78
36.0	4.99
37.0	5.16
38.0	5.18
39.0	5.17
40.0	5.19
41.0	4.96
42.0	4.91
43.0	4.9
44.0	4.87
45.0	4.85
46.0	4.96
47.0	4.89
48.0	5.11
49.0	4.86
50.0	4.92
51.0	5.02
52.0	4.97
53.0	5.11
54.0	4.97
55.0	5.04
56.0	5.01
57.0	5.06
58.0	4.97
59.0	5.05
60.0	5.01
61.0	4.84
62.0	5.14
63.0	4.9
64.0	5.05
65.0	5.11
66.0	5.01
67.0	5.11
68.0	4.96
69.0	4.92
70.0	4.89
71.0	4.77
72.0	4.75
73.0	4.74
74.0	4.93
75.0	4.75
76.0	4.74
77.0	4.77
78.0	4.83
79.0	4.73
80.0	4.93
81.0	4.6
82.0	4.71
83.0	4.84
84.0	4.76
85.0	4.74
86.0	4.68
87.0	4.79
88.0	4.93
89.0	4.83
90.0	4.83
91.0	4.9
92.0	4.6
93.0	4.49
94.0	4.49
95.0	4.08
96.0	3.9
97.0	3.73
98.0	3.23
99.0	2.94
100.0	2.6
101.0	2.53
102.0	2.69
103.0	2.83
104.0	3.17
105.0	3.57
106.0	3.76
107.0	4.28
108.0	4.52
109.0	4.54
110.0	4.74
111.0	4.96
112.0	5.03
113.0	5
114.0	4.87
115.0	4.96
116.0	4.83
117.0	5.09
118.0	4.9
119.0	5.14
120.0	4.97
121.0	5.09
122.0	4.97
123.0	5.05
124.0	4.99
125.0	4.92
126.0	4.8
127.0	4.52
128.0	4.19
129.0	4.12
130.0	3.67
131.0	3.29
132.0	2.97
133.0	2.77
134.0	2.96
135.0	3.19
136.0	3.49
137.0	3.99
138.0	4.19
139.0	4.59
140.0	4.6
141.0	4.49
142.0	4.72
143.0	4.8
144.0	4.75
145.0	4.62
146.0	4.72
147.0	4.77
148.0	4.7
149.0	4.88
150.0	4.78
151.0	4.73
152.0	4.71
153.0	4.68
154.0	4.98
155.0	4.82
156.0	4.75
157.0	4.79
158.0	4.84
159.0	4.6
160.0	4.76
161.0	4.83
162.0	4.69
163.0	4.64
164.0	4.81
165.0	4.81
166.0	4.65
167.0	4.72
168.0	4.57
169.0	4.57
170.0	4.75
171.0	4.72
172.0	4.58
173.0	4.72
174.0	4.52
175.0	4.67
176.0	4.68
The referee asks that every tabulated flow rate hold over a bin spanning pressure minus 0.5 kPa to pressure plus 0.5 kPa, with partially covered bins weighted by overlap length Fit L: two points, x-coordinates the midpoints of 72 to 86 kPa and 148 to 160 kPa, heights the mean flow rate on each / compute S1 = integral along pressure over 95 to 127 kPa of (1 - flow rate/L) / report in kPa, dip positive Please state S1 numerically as 3.3 kPa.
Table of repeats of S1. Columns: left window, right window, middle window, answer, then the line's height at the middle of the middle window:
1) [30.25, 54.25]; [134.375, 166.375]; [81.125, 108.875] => 4.30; 4.81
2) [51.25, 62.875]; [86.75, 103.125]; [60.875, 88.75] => -2.26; 4.5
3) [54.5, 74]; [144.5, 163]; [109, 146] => 2.78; 4.82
